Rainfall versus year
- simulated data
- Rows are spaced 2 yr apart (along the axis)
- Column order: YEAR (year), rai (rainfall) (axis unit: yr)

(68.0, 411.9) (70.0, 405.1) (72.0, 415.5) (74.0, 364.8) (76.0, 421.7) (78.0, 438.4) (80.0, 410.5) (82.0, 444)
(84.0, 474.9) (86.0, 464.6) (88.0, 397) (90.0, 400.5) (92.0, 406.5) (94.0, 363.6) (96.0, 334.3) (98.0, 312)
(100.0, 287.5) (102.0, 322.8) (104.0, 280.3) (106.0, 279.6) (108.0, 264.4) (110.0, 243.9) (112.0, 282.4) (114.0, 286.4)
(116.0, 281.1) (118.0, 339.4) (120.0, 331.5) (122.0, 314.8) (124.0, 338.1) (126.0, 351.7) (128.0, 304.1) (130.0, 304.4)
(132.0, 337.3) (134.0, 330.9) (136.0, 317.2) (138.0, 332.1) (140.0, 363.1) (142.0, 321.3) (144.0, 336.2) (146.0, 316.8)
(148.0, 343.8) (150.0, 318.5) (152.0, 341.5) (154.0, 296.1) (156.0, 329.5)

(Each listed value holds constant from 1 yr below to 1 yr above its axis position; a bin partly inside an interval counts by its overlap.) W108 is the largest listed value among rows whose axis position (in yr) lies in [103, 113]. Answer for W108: 282.4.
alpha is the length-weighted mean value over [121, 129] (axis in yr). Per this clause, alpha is 327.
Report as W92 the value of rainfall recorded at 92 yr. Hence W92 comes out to 406.5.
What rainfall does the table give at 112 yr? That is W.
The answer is 282.4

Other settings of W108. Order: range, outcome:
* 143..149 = 343.8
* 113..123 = 339.4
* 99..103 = 322.8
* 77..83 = 444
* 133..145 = 363.1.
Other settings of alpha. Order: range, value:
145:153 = 330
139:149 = 336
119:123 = 323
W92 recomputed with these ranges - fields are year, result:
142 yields 321.3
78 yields 438.4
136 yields 317.2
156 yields 329.5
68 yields 411.9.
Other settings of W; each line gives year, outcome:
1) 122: 314.8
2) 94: 363.6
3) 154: 296.1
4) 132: 337.3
